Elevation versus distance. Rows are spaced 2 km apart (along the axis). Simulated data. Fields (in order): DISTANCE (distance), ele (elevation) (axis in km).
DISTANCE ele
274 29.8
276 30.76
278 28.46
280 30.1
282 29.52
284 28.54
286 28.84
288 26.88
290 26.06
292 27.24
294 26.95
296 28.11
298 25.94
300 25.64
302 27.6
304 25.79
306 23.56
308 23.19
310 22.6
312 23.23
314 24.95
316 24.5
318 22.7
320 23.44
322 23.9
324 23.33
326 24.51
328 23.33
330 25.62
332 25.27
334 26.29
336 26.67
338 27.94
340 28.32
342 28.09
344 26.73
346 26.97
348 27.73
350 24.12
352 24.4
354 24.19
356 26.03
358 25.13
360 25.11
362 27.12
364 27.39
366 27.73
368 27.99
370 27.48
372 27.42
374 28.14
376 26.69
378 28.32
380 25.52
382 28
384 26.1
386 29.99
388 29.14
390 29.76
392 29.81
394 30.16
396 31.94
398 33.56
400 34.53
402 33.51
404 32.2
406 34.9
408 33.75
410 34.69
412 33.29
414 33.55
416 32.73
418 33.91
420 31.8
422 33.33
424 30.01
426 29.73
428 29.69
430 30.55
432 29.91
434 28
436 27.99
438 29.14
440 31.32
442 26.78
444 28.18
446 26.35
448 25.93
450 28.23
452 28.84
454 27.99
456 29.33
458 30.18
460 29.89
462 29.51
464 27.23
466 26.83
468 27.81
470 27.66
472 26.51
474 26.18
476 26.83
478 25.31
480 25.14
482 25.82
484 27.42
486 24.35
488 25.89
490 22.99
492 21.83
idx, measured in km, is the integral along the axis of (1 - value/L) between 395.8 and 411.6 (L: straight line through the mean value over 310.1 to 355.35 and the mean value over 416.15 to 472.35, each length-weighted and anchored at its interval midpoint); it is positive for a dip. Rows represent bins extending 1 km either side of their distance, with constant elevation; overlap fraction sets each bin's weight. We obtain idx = -3.43 km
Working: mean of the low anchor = 25.2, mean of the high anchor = 29.1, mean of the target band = 33.7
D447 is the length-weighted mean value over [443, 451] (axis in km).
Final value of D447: 27.2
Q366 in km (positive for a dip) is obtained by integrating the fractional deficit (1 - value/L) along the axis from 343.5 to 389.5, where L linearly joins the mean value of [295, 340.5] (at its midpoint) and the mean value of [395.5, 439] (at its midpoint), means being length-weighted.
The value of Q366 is 2.5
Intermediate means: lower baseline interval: 25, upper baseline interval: 31.9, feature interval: 26.9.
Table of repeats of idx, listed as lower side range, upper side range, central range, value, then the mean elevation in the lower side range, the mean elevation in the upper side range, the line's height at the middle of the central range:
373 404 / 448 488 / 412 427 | -1.8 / 29.8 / 27.3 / 28.8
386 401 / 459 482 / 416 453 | -0.6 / 31.2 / 27.1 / 29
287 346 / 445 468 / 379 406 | -3.5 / 25.5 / 28.2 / 27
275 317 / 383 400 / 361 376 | 1.0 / 26.6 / 30.3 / 29.4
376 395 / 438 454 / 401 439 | -4.7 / 28.4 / 28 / 28.2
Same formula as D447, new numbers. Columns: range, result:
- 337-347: 27.6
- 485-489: 25.1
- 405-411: 34.4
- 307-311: 22.9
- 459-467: 28.4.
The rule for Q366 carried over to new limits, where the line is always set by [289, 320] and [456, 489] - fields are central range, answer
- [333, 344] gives -0.8 km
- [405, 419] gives -3.9 km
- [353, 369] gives -0.3 km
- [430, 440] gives -0.9 km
